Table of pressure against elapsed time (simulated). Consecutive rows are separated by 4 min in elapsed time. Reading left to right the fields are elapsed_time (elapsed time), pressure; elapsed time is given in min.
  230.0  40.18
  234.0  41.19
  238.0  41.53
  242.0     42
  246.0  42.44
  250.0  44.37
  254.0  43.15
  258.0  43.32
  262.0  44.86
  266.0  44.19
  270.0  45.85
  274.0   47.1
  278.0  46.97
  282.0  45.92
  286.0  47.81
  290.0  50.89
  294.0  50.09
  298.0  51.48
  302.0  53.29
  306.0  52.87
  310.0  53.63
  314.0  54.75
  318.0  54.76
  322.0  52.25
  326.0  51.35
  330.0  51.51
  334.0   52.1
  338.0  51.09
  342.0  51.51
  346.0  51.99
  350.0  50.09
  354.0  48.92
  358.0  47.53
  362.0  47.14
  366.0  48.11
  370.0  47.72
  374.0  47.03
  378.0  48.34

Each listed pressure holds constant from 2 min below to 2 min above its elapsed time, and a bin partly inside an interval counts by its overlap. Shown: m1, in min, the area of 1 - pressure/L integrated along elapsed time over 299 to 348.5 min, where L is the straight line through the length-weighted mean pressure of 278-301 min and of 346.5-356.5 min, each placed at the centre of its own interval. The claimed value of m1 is -3.0 min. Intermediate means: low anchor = 49.2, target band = 52.5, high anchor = 49.8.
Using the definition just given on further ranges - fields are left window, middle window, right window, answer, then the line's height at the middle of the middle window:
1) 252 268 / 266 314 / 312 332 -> -1.3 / 48.3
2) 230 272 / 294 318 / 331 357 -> -2.7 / 47.7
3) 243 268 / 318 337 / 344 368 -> -1.9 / 47.5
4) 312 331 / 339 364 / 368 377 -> 0.1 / 49.8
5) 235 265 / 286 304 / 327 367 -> -1.8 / 46.3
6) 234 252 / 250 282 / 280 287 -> -0.1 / 44.9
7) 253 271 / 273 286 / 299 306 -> 0.3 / 48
